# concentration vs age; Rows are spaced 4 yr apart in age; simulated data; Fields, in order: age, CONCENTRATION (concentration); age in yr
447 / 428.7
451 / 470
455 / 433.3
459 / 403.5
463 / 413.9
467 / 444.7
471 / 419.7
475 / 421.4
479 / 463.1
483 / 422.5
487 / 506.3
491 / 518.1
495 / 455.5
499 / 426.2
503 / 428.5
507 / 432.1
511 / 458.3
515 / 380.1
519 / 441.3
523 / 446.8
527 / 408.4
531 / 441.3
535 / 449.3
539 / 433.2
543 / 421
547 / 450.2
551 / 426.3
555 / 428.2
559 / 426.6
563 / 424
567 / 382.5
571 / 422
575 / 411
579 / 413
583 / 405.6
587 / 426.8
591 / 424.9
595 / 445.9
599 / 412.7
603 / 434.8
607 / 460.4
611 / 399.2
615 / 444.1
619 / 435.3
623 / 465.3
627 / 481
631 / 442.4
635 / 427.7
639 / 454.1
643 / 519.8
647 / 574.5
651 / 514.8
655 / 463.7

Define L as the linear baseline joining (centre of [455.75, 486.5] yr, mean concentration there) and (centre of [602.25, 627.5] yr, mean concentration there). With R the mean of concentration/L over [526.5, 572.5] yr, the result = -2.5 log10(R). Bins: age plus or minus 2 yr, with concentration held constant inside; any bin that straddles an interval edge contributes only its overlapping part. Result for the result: 0.03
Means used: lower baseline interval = 431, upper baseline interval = 444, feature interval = 427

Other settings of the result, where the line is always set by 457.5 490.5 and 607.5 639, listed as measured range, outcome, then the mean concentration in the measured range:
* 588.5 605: 0.034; 429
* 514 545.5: 0.031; 430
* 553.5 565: 0.041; 426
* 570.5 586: 0.076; 413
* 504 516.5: 0.040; 426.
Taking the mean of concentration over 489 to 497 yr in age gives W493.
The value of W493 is 487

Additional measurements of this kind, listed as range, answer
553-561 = 427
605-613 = 430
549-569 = 418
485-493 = 512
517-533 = 434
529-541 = 441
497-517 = 425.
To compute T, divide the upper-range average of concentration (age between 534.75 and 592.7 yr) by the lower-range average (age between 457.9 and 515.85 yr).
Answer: 0.96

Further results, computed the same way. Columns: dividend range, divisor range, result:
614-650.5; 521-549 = 1.09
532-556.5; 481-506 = 0.95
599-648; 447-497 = 1.02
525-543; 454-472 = 1.02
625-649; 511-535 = 1.13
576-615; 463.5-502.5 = 0.94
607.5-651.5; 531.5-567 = 1.09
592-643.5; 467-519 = 1.00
